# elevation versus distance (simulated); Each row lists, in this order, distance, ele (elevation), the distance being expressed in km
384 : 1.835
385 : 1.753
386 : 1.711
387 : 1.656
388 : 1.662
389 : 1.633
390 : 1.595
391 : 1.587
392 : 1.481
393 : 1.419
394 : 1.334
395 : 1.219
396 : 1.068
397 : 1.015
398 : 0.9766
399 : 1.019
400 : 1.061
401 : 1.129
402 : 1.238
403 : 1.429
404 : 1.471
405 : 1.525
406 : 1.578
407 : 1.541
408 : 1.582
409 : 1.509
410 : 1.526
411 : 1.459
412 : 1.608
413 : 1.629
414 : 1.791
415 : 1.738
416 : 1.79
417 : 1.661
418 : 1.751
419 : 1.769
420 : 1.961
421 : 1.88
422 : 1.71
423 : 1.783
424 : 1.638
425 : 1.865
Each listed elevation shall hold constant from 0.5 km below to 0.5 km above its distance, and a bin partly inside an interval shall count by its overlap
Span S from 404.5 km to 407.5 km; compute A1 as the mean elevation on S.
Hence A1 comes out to 1.55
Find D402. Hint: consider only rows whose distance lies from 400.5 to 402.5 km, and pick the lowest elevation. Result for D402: 1.129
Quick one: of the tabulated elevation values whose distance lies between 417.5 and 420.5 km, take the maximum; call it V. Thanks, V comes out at 1.961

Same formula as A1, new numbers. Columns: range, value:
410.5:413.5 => 1.57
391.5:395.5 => 1.36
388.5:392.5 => 1.57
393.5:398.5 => 1.12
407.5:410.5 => 1.54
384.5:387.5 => 1.71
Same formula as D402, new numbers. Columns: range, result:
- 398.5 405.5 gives 1.019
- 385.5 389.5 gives 1.633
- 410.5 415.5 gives 1.459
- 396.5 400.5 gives 0.9766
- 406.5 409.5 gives 1.509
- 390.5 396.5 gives 1.068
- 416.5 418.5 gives 1.661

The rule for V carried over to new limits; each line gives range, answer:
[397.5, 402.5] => 1.238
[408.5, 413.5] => 1.629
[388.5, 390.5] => 1.633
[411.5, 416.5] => 1.791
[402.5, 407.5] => 1.578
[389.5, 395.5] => 1.595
